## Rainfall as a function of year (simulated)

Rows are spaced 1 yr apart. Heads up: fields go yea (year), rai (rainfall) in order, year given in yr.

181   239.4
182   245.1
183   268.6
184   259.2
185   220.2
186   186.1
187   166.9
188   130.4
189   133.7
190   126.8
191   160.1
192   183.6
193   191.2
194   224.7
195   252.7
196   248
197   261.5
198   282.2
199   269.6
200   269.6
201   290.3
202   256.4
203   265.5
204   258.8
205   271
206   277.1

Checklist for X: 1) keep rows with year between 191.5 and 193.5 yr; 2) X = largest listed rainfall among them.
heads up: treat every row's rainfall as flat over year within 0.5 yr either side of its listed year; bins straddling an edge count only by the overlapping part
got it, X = 191.2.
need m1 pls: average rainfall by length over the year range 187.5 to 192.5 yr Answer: 147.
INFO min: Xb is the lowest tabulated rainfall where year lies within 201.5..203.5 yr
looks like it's 256.4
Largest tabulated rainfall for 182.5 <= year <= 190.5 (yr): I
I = 268.6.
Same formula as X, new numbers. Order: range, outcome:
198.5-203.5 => 290.3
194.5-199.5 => 282.2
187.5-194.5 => 224.7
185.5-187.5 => 186.1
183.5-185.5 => 259.2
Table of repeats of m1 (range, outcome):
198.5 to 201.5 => 276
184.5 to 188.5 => 176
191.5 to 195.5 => 213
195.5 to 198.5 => 264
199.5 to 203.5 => 270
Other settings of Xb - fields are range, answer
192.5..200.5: 191.2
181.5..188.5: 130.4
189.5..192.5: 126.8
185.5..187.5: 166.9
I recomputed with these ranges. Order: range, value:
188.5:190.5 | 133.7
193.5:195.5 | 252.7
